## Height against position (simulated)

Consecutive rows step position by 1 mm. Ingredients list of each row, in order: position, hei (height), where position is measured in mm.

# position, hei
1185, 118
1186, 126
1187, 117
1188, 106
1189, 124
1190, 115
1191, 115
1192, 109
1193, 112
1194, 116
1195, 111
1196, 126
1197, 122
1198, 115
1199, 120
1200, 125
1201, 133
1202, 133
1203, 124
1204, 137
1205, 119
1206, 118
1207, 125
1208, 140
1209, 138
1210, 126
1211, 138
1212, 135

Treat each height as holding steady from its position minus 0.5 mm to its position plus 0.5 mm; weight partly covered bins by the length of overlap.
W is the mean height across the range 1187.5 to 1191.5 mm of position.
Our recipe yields 115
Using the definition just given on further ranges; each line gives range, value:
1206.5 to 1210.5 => 132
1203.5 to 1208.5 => 128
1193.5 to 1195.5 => 114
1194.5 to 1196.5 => 118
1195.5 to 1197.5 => 124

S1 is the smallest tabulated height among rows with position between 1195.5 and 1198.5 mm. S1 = 115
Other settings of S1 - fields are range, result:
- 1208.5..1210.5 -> 126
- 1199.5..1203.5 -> 124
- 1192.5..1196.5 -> 111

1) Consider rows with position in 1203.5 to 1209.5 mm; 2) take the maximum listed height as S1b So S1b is 140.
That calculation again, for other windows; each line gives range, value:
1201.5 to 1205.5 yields 137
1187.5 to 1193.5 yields 124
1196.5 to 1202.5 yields 133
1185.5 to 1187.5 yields 126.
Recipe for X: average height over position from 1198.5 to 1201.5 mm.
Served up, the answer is 126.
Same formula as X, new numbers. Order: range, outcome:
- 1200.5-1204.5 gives 132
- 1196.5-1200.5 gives 120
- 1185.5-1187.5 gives 122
